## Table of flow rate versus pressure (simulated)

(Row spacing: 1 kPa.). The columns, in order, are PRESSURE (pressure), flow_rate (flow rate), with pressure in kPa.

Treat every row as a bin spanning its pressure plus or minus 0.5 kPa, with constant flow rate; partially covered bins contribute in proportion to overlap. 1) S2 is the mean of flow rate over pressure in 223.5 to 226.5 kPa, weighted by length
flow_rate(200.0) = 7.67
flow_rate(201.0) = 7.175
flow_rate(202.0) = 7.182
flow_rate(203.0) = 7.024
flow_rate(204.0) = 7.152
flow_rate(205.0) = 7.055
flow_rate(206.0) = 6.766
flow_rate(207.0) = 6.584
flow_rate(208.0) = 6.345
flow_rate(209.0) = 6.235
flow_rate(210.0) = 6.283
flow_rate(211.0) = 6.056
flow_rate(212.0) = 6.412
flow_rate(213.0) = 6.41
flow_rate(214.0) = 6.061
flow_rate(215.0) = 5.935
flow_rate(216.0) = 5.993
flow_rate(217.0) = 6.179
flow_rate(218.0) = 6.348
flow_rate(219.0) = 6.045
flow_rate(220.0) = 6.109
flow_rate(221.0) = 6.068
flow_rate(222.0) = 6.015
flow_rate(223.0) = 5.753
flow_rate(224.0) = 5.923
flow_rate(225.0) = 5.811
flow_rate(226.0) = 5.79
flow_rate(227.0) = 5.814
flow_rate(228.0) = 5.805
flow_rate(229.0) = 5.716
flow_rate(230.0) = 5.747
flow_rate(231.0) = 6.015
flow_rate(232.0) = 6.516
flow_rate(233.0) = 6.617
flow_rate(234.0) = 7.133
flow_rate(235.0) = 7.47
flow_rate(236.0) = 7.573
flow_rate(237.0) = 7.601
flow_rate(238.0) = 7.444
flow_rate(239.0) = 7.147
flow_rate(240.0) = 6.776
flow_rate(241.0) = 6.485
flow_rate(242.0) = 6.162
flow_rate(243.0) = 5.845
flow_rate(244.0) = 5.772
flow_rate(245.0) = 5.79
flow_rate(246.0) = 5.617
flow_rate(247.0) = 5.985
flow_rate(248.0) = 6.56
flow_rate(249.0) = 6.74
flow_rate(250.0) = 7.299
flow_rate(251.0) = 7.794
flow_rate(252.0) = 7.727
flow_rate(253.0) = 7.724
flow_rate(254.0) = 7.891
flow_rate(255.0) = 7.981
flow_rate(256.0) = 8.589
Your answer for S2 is 5.84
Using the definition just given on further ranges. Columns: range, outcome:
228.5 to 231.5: 5.83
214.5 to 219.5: 6.1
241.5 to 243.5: 6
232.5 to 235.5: 7.07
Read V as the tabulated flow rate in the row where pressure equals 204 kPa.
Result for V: 7.152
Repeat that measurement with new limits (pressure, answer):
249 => 6.74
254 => 7.891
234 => 7.133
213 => 6.41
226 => 5.79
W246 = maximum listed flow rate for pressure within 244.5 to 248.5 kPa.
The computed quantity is 6.56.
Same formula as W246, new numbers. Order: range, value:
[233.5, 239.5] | 7.601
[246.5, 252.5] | 7.794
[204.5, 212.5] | 7.055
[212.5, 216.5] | 6.41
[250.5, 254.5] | 7.891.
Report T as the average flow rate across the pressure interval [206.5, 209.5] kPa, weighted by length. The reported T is 6.39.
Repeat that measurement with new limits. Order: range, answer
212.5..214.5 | 6.24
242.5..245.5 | 5.8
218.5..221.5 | 6.07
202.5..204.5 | 7.09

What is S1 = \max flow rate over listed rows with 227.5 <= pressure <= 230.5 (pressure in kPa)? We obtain 5.805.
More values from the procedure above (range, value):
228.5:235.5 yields 7.47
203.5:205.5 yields 7.152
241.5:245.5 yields 6.162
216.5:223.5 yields 6.348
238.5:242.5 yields 7.147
